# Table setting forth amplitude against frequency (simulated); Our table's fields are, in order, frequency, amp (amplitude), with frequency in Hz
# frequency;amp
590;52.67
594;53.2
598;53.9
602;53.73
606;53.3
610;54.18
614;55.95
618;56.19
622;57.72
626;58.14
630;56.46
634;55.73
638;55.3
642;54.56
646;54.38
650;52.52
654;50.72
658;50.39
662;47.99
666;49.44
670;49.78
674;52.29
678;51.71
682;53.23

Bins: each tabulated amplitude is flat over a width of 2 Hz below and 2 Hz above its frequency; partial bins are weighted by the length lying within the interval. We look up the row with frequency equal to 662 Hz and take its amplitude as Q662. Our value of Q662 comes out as 47.99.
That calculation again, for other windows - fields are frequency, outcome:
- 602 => 53.73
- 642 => 54.56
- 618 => 56.19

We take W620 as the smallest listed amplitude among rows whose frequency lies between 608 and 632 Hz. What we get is 54.18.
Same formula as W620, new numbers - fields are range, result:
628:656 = 50.72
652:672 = 47.99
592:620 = 53.2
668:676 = 49.78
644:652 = 52.52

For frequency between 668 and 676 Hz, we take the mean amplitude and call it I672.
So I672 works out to 51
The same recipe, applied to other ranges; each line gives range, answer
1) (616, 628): 57.4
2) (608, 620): 55.4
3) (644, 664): 51.2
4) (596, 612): 53.8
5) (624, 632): 57.3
